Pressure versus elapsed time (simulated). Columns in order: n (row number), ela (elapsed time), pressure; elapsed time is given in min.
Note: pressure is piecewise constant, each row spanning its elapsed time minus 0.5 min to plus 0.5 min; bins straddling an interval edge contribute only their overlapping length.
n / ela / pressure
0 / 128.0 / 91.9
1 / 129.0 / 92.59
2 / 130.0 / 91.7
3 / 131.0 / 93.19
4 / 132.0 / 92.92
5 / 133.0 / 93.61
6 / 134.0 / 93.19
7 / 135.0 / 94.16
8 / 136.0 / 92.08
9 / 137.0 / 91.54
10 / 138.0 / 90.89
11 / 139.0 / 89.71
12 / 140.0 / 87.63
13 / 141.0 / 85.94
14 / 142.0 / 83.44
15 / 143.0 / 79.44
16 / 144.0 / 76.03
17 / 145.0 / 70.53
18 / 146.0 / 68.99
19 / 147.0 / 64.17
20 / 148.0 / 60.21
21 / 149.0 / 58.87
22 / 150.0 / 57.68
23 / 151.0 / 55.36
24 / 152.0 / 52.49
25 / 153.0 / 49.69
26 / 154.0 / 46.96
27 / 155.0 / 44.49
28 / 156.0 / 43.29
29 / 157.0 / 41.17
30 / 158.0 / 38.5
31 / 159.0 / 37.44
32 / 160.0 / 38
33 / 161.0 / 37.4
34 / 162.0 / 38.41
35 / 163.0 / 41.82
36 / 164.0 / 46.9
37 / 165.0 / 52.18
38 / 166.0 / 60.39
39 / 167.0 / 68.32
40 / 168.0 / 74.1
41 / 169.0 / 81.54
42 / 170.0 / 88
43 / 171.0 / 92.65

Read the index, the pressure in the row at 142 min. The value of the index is 83.44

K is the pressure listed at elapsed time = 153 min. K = 49.69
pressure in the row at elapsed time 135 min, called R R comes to 94.16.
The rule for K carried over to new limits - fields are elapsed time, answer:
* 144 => 76.03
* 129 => 92.59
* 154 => 46.96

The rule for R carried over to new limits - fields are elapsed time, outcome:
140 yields 87.63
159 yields 37.44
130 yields 91.7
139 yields 89.71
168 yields 74.1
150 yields 57.68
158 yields 38.5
